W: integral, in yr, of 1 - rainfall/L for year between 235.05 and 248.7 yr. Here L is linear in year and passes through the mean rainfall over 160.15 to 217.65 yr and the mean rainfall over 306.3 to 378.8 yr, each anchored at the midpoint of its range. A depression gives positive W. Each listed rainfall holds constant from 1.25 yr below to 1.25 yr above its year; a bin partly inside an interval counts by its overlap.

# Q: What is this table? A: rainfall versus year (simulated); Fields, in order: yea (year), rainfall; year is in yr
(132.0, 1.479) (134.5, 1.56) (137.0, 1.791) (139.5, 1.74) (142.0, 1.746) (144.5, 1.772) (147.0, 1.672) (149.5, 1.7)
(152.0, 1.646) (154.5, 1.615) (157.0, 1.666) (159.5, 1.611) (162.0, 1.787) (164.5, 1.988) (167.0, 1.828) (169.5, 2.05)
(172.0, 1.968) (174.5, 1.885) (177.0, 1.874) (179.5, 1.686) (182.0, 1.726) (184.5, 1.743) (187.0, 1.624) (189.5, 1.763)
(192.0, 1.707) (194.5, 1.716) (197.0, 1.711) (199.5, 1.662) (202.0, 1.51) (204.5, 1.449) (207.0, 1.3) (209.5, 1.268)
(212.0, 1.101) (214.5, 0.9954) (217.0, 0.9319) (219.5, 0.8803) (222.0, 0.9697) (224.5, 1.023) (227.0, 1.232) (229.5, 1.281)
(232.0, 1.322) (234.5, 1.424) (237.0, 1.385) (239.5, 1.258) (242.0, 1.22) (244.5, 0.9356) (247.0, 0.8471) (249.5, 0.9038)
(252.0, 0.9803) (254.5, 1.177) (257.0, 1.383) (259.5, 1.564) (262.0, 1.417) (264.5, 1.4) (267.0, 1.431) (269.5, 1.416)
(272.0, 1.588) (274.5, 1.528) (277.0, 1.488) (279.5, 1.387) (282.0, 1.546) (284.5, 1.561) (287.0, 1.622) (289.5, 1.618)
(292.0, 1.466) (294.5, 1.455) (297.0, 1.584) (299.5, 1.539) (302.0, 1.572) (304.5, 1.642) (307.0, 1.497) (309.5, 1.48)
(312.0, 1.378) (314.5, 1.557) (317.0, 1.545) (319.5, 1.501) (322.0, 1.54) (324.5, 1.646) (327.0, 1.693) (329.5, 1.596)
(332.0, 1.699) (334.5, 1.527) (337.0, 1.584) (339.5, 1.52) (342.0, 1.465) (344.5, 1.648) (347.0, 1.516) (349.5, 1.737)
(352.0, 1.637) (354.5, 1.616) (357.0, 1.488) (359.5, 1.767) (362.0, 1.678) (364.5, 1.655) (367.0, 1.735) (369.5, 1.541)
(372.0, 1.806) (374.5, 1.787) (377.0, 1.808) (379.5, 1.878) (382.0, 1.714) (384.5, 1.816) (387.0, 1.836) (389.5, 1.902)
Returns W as 4.1 yr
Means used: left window 1.63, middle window 1.14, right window 1.61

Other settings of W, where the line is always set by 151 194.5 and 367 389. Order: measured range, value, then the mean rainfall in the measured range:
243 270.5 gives 8.6 yr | 1.22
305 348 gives 5.3 yr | 1.55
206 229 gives 9.0 yr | 1.08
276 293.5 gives 2.4 yr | 1.53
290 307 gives 2.2 yr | 1.54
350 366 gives 1.2 yr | 1.65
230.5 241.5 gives 2.7 yr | 1.34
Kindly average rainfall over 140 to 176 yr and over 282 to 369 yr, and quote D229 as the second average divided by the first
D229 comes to 0.9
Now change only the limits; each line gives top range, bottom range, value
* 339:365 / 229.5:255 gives 1.40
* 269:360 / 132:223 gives 0.97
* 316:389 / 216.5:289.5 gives 1.29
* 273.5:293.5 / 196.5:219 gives 1.18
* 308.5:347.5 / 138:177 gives 0.87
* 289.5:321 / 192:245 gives 1.19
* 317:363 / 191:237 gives 1.23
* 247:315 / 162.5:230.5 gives 0.95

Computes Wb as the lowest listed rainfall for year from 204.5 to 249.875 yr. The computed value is 0.8471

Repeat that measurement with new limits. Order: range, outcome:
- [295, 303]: 1.539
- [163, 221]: 0.8803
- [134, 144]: 1.56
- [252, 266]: 0.9803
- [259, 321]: 1.378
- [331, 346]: 1.465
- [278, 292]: 1.387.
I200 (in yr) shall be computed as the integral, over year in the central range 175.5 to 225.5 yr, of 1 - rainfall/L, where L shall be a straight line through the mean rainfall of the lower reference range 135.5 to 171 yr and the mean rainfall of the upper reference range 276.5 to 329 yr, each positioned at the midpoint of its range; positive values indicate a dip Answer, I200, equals 7.6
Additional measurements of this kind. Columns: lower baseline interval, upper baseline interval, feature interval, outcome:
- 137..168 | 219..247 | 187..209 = -2.73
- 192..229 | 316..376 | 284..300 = -0.67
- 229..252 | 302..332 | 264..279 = -1.72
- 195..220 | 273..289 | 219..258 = 7.15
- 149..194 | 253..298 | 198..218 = 4.59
